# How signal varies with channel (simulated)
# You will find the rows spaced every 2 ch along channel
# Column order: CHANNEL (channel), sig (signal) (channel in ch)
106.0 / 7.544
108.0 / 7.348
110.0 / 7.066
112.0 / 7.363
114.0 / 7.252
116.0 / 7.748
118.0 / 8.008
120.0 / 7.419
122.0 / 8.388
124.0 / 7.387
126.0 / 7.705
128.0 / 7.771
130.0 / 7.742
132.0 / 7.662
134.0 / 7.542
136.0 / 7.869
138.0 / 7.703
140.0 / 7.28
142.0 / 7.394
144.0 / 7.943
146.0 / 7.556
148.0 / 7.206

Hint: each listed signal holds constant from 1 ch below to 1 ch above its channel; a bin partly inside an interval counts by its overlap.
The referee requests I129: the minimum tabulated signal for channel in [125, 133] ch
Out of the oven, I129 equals 7.662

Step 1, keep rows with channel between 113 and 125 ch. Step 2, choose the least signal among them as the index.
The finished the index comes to 7.252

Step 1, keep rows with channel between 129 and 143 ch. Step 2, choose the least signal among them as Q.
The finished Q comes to 7.28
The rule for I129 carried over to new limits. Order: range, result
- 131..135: 7.542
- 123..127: 7.387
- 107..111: 7.066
